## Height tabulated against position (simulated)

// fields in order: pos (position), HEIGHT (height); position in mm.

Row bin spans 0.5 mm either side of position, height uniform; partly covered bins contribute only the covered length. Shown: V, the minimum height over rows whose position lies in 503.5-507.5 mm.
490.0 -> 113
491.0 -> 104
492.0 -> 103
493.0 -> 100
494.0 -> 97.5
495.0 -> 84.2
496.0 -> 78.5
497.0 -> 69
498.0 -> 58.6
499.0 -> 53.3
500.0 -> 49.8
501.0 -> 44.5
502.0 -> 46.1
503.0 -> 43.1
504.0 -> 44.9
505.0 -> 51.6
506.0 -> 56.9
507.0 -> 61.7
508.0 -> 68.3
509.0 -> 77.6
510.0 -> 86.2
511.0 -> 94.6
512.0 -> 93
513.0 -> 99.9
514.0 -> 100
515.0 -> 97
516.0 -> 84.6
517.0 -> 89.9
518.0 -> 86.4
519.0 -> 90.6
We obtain 44.9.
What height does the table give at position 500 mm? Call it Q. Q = 49.8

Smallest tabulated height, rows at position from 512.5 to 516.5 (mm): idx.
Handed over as 84.6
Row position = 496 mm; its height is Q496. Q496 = 78.5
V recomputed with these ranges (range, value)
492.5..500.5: 49.8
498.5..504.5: 43.1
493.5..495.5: 84.2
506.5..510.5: 61.7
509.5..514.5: 86.2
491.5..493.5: 100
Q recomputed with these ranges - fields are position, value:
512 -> 93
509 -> 77.6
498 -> 58.6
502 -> 46.1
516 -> 84.6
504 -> 44.9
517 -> 89.9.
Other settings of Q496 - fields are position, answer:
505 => 51.6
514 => 100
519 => 90.6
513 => 99.9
